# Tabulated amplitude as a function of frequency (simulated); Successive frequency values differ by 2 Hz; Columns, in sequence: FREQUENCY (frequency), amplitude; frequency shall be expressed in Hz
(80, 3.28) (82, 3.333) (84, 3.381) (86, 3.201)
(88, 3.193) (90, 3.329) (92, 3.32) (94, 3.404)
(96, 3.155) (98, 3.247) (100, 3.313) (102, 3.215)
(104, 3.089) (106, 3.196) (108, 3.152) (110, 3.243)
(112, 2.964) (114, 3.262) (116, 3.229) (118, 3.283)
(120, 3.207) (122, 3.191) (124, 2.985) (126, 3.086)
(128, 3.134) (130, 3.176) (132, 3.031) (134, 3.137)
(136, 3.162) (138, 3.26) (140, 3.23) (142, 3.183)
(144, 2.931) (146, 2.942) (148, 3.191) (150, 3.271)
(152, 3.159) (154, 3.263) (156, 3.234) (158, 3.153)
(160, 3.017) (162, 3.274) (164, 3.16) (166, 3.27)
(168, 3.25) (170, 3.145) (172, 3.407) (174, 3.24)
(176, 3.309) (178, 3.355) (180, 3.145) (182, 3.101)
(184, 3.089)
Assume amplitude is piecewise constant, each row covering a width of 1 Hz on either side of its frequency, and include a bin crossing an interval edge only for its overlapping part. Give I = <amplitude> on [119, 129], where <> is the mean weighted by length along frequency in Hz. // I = 3.12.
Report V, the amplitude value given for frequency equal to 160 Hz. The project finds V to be 3.017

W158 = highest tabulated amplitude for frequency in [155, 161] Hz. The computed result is 3.234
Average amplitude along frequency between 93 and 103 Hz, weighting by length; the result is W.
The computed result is 3.27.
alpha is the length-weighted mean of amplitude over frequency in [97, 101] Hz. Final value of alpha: 3.28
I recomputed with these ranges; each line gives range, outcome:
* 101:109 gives 3.16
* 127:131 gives 3.16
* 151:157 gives 3.22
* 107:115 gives 3.16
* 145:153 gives 3.14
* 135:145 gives 3.15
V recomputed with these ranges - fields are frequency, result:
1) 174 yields 3.24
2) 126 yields 3.086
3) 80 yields 3.28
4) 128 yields 3.134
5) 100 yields 3.313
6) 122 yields 3.191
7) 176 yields 3.309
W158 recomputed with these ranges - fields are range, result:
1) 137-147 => 3.26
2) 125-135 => 3.176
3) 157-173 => 3.407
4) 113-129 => 3.283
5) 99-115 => 3.313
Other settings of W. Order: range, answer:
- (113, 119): 3.26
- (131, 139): 3.15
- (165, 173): 3.27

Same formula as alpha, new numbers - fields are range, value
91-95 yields 3.36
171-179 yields 3.33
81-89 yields 3.28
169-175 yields 3.26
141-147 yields 3.02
